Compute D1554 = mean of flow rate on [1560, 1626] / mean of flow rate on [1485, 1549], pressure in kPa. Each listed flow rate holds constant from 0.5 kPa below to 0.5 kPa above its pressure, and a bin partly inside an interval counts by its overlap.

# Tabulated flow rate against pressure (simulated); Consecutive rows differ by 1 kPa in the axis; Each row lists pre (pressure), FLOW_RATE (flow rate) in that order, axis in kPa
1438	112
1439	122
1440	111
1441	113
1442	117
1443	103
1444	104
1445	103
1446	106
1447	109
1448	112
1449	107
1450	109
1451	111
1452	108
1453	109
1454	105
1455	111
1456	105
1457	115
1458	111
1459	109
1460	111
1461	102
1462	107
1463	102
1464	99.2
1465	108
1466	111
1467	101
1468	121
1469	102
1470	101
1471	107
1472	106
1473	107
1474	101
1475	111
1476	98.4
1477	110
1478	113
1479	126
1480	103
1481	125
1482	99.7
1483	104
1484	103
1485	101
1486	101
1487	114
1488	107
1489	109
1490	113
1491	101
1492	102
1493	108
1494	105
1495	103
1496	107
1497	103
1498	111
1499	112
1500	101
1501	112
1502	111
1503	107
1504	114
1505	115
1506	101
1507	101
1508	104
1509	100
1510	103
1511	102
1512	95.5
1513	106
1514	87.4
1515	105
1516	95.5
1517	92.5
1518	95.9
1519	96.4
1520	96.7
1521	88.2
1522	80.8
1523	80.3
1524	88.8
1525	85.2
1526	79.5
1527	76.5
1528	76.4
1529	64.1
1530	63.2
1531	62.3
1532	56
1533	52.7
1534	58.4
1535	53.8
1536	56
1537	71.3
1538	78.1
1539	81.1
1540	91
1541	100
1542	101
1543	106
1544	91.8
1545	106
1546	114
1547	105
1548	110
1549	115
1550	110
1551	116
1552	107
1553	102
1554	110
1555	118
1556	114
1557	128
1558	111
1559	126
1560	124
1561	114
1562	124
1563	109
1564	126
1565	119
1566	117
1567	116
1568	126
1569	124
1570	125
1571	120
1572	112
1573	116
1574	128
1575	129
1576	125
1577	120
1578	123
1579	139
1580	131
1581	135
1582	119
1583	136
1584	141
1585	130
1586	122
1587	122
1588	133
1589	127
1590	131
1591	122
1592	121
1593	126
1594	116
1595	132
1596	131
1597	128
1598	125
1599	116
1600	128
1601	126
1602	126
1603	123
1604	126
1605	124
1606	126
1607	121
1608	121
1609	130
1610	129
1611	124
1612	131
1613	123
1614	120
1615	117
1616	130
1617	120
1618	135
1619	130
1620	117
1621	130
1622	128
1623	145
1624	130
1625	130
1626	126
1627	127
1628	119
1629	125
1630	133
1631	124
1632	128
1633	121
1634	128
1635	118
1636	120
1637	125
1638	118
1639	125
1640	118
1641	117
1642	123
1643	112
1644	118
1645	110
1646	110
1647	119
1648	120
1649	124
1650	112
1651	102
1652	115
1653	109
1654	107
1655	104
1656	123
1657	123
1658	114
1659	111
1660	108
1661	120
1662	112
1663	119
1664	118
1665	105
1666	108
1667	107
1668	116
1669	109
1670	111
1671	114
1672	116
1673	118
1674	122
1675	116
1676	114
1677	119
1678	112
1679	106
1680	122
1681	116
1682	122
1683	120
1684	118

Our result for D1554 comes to 1.33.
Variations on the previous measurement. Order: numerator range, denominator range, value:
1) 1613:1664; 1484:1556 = 1.26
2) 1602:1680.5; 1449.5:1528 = 1.16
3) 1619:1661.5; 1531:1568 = 1.19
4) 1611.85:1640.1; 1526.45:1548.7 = 1.55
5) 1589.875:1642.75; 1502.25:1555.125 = 1.36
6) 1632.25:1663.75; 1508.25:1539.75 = 1.42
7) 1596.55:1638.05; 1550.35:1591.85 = 1.03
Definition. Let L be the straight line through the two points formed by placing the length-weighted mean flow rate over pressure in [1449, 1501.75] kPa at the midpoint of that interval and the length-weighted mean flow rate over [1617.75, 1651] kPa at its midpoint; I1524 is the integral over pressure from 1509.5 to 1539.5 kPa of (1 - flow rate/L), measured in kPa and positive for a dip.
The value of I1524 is 8.3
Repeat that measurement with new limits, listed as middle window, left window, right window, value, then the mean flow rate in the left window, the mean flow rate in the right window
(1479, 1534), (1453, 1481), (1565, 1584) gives 8.2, 108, 125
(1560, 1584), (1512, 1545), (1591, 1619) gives -3.8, 82.4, 125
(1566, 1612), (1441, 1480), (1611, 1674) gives -3.8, 108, 119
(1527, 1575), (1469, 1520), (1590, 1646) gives 5.5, 105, 124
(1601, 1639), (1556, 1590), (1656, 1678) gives -2.0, 124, 114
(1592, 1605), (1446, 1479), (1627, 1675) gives -1.2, 108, 117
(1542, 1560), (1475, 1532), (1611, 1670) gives -0.8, 99.1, 120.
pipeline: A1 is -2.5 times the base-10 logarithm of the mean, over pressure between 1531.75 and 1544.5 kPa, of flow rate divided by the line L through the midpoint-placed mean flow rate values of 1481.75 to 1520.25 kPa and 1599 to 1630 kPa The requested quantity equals 0.40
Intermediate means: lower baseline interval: 104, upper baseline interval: 126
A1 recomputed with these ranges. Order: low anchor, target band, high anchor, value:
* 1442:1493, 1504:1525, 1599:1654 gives 0.16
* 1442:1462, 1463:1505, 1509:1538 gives -0.12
